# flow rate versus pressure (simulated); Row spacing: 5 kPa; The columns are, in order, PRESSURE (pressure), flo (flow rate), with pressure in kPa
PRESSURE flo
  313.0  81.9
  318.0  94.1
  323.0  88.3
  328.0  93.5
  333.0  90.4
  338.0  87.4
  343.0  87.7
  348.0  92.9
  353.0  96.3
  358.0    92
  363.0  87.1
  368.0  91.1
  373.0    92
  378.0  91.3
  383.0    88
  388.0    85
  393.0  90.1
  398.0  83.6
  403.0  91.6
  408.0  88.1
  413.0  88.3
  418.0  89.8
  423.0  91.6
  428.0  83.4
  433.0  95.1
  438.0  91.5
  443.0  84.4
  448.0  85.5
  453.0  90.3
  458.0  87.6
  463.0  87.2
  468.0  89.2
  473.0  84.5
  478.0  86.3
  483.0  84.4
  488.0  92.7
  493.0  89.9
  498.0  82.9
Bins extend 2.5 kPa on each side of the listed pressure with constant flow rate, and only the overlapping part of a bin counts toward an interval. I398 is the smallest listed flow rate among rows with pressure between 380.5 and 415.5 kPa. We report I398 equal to 83.6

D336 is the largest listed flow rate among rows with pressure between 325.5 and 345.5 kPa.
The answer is 93.5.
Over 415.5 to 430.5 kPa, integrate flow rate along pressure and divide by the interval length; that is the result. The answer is 88.3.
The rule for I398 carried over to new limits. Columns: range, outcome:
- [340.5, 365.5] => 87.1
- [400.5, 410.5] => 88.1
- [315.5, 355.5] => 87.4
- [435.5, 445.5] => 84.4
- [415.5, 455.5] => 83.4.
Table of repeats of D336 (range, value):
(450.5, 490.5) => 92.7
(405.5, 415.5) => 88.3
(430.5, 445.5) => 95.1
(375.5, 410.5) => 91.6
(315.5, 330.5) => 94.1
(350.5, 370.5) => 96.3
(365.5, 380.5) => 92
